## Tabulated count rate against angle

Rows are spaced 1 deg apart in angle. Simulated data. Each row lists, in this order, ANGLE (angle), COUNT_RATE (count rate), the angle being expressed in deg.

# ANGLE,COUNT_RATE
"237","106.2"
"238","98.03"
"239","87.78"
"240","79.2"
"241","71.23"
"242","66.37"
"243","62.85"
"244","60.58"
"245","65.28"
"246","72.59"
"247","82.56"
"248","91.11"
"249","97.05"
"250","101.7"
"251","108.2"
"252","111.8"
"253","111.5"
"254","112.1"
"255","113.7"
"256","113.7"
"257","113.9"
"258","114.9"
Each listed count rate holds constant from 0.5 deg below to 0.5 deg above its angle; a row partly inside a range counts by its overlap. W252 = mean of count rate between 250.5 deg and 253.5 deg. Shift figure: 110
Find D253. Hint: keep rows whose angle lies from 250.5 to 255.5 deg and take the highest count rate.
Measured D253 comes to 113.7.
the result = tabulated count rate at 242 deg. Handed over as 66.37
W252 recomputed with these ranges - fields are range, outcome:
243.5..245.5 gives 62.9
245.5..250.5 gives 89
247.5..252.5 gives 102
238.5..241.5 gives 79.4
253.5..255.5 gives 113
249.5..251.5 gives 105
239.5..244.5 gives 68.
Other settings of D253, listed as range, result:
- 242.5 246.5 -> 72.59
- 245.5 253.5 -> 111.8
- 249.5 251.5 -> 108.2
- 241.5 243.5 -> 66.37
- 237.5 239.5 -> 98.03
